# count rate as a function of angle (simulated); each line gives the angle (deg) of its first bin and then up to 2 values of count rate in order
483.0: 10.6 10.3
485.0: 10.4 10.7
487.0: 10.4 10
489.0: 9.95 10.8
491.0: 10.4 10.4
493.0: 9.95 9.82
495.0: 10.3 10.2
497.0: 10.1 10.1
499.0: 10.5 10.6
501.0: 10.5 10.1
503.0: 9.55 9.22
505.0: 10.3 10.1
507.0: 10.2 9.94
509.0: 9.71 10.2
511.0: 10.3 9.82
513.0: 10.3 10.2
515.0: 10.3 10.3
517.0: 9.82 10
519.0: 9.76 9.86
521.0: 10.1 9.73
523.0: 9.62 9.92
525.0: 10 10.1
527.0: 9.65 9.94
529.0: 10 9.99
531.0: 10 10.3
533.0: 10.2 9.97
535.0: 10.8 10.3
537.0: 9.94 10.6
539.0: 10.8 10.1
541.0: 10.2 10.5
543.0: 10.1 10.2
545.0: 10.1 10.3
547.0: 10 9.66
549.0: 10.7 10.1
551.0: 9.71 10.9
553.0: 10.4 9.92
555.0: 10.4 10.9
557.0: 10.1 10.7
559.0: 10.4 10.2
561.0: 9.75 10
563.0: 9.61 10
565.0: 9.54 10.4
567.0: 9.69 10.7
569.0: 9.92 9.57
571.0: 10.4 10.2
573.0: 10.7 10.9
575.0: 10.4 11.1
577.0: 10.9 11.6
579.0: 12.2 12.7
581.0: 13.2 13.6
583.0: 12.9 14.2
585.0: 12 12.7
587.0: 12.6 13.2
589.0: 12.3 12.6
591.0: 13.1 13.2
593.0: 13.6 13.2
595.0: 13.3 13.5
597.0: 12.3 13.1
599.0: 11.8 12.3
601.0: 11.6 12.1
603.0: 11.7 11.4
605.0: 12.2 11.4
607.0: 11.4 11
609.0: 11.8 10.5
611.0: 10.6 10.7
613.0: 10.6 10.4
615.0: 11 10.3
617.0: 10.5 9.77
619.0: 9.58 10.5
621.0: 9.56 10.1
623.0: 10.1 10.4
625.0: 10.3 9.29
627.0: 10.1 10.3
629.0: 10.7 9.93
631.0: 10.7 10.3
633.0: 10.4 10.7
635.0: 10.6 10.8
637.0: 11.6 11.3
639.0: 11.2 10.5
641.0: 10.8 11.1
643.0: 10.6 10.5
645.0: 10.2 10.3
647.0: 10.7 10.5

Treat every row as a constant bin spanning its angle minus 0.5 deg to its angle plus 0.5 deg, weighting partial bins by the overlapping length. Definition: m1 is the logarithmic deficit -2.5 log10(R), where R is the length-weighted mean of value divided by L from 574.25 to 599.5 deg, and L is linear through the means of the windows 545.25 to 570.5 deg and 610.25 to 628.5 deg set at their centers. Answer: -0.23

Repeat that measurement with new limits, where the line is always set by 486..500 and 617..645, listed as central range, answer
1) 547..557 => 0.006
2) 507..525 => 0.031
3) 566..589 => -0.122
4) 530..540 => 0.001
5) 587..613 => -0.168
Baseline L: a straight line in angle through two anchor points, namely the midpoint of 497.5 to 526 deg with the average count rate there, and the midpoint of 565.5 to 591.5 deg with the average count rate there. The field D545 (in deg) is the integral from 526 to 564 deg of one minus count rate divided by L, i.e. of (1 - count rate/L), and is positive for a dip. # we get 2.3 deg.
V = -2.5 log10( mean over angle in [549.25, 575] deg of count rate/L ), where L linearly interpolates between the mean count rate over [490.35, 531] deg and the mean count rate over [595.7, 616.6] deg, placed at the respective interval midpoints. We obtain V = 0.06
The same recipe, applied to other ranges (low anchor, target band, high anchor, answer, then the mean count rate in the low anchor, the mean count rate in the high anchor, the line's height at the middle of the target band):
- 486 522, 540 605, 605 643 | -0.09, 10.1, 10.6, 10.4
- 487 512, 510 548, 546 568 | 0.00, 10.1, 10.2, 10.1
